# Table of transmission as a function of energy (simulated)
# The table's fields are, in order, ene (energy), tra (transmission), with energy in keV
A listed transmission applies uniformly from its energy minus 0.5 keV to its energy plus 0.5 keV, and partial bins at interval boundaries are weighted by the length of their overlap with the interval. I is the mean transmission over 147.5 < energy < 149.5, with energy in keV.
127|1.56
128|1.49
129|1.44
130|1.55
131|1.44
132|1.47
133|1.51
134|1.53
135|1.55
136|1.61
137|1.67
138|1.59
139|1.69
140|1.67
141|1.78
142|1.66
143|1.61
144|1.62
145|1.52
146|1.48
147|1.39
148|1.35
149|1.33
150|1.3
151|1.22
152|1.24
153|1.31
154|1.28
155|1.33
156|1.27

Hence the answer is 1.34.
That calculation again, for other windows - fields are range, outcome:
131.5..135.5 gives 1.51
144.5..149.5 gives 1.41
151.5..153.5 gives 1.27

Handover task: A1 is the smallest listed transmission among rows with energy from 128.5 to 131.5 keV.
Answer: 1.44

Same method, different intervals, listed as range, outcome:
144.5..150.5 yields 1.3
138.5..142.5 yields 1.66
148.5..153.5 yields 1.22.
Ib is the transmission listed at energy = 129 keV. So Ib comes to 1.44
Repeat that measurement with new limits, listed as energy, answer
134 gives 1.53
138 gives 1.59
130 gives 1.55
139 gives 1.69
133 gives 1.51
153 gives 1.31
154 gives 1.28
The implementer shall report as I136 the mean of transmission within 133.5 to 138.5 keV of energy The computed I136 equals 1.59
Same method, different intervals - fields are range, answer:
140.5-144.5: 1.67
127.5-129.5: 1.46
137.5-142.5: 1.68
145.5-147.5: 1.44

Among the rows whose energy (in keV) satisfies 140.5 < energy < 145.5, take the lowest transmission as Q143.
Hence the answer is 1.52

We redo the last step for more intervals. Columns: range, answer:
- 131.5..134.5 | 1.47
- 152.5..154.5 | 1.28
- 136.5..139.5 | 1.59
